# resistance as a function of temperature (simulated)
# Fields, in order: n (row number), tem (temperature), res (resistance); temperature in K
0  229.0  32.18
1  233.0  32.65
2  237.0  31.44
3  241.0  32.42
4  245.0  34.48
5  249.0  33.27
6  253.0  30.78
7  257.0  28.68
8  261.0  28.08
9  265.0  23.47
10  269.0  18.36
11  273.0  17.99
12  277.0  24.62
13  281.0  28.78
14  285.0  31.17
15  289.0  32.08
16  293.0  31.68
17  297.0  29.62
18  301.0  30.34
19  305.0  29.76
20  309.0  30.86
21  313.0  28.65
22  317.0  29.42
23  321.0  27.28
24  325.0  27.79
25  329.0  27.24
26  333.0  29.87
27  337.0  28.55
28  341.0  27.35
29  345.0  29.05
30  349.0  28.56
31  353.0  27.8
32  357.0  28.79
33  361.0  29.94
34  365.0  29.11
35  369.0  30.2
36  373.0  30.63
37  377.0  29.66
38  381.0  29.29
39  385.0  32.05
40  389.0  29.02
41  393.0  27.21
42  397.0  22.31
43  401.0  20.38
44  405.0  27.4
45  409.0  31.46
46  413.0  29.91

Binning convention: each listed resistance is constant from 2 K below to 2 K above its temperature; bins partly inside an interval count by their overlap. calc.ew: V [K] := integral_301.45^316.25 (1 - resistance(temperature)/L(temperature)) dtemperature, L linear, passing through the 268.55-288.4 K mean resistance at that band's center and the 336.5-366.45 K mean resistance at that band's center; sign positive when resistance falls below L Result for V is -1.8 K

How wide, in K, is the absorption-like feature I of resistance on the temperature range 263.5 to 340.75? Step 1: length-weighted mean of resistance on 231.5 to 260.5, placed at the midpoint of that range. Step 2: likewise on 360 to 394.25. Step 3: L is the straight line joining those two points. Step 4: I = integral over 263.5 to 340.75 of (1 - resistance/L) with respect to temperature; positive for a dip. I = 7.69 K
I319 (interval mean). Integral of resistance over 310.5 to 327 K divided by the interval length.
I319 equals 28.4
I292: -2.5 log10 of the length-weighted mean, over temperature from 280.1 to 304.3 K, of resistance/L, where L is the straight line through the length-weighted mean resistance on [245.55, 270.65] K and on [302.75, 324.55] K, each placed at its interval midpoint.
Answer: -0.08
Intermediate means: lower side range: 27.7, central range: 30.6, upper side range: 29.1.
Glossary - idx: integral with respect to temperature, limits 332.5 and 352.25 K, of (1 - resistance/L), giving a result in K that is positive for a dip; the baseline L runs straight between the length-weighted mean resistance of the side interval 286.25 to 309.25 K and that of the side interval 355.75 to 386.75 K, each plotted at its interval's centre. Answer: 1.13 K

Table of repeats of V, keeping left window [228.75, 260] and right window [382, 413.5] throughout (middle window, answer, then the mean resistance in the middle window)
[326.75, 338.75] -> 0.3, 28.5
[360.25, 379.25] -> -1.1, 29.9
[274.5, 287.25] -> 1.2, 27.9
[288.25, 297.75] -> -0.2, 31.2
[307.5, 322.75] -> 0.4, 29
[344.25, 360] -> 0.1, 28.6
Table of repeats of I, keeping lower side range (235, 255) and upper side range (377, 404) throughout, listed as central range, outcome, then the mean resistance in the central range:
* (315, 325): 0.5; 28.2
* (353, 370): -0.7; 29.3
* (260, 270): 2.7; 23.3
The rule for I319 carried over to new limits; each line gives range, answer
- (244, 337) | 28.4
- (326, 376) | 28.9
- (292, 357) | 28.9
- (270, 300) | 27.7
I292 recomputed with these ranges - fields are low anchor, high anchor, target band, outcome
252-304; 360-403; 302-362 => -0.038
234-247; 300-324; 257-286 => 0.255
